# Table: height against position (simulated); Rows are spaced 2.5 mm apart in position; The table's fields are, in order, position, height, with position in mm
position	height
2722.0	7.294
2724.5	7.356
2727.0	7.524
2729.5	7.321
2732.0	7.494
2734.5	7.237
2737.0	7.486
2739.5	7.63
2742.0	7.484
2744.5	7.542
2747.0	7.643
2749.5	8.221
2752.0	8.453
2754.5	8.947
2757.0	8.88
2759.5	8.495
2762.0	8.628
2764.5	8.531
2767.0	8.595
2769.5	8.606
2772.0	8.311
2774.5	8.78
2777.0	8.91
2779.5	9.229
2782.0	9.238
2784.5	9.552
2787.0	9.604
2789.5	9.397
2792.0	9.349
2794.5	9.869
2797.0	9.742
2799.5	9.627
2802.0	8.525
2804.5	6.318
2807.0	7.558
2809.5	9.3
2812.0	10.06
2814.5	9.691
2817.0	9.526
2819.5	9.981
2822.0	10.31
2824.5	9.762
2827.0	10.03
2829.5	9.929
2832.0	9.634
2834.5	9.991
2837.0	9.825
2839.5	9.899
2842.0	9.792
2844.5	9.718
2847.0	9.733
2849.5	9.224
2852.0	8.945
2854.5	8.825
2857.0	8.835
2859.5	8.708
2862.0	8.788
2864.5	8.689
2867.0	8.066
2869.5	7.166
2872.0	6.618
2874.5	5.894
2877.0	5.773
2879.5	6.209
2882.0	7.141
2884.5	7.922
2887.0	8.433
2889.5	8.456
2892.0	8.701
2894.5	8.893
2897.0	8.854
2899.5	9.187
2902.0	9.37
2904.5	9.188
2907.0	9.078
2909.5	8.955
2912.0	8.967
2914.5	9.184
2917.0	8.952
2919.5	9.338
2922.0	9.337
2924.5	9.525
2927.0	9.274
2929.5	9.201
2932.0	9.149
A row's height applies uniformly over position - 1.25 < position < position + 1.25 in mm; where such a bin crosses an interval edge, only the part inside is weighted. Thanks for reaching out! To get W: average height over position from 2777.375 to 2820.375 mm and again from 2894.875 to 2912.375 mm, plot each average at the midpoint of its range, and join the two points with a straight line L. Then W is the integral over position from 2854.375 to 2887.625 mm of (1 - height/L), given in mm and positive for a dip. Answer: 5.6 mm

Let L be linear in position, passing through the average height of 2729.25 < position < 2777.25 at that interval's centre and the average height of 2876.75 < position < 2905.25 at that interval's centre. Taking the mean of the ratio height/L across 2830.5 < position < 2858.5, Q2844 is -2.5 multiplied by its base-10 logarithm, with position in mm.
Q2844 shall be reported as -0.16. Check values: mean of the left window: 8.16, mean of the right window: 8.24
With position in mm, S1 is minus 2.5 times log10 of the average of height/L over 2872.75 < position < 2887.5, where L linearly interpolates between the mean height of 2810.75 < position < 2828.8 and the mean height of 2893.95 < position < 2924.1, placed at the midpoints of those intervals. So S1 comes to 0.35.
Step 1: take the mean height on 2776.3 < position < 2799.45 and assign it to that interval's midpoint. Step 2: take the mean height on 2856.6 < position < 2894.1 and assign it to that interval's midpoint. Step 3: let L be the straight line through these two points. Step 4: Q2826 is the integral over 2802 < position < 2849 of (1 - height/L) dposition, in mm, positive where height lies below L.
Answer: -4.32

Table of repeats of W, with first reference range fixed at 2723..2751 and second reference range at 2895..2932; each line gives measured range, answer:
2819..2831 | -2.4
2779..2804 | -4.0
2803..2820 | -1.3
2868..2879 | 3.0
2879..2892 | 1.6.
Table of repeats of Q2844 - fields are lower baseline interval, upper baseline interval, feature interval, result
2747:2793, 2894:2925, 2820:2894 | 0.04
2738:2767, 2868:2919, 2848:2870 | -0.06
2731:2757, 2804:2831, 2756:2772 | -0.04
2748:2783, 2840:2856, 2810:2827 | -0.08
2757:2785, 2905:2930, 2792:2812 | 0.01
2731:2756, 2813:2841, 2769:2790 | -0.04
